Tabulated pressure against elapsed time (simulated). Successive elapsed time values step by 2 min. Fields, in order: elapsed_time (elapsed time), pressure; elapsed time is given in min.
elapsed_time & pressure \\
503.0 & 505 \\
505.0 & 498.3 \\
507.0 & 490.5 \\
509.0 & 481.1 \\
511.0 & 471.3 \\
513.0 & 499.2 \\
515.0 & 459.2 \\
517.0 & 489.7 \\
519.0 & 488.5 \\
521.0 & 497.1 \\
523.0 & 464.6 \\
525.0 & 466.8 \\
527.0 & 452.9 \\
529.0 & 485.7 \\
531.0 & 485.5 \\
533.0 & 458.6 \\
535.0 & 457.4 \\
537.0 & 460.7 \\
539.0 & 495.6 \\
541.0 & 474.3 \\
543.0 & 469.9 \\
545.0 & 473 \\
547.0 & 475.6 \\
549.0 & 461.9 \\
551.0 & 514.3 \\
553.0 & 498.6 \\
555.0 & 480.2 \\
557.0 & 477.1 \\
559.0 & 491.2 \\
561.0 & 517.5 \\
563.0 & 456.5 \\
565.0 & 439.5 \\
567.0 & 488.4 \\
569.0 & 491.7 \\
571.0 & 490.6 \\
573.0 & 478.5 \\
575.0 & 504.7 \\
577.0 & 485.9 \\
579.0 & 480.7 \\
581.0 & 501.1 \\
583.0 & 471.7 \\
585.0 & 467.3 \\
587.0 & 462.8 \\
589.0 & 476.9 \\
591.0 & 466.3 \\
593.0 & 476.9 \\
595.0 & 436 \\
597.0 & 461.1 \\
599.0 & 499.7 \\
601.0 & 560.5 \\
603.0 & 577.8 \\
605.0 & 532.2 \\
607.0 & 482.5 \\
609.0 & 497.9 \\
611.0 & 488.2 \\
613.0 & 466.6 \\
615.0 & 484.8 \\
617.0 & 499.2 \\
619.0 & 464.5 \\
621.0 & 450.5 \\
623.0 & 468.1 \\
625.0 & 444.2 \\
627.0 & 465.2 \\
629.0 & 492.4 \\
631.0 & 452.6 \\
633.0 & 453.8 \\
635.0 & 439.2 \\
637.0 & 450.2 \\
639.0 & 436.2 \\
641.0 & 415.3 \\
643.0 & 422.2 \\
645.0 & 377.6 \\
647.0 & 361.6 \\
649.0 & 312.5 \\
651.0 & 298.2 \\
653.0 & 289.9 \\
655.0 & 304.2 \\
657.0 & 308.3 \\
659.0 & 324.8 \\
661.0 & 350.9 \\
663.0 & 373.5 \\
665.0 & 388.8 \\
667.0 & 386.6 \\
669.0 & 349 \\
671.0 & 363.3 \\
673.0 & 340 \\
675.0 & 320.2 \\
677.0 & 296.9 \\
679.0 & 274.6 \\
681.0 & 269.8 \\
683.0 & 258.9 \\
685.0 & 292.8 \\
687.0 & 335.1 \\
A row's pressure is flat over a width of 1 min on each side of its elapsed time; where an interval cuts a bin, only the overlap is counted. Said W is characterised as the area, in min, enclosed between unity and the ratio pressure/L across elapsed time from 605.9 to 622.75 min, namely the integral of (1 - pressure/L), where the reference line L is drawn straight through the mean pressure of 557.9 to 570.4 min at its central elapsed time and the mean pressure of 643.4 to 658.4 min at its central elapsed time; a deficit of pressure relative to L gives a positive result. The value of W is -3.8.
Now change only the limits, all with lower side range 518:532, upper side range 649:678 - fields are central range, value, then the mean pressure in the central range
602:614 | -3.54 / 508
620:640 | -4.67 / 455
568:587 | -2.76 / 485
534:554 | -0.90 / 478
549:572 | -2.31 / 485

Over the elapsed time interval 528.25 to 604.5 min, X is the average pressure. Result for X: 483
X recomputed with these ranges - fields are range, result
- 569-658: 452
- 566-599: 478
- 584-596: 464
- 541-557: 481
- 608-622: 479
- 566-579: 489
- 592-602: 487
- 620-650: 429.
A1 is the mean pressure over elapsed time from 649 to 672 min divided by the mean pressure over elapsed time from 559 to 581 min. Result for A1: 0.7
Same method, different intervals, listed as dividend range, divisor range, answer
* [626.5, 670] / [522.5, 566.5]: 0.81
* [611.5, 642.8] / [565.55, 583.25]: 0.94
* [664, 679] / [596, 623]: 0.69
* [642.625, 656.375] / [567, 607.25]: 0.68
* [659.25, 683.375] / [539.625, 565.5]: 0.69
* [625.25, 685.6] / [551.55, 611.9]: 0.75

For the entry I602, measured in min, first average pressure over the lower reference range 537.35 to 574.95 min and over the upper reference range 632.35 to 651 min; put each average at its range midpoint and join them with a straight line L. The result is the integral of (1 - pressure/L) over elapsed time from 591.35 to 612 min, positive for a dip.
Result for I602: -2.9 min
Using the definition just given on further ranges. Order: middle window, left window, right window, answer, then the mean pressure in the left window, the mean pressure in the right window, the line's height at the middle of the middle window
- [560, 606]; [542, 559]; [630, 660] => -4.47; 482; 376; 446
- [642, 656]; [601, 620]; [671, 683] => 1.79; 503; 302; 386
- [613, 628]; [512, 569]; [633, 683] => -2.88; 478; 352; 393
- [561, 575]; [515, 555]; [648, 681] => -1.29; 477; 328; 439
